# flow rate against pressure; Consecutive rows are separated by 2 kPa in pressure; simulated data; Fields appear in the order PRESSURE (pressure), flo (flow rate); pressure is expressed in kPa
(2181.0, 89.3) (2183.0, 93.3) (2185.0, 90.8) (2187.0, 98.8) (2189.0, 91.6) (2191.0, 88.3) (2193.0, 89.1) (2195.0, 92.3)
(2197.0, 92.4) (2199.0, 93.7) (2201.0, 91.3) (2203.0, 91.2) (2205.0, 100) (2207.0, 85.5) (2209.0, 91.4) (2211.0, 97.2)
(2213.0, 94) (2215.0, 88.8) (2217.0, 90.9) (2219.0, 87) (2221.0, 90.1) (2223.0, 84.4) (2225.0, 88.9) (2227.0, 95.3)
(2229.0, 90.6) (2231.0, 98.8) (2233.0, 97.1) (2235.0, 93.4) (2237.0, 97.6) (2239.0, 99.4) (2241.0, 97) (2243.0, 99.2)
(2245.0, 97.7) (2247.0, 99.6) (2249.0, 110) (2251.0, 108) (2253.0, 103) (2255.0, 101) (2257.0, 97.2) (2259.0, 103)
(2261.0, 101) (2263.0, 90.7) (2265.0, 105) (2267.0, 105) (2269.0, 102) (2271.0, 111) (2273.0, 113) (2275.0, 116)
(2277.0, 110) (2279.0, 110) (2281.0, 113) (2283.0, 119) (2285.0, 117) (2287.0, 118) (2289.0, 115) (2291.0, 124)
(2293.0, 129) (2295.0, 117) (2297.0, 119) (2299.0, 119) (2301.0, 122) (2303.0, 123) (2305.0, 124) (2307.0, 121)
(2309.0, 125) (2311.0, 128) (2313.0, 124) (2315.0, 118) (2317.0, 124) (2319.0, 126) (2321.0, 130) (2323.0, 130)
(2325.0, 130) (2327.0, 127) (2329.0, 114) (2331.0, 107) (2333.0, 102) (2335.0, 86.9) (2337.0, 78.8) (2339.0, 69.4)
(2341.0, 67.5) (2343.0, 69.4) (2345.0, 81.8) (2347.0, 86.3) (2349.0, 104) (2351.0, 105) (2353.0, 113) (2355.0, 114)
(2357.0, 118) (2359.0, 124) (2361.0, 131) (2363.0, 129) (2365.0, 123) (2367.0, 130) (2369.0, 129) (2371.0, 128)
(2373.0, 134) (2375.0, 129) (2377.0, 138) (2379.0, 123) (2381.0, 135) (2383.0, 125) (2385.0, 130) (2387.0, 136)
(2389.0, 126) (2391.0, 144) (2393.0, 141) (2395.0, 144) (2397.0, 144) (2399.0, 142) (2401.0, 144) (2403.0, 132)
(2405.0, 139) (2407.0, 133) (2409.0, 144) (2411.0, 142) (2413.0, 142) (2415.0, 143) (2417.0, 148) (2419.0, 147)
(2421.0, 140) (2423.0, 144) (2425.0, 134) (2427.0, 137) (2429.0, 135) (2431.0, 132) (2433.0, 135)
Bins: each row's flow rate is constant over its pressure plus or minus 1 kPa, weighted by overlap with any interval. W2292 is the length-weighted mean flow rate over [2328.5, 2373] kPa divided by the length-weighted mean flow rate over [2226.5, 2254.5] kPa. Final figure 1.07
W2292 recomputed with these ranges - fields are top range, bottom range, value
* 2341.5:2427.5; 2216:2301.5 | 1.23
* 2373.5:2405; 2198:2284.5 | 1.37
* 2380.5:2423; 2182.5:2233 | 1.52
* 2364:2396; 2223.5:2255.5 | 1.35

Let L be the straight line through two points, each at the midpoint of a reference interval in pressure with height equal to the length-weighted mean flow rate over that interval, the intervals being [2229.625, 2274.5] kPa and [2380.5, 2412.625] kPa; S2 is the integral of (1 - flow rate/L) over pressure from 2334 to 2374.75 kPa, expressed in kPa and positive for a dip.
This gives 6.7 kPa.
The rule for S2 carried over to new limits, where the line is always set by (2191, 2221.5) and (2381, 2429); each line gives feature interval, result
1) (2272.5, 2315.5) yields -2.61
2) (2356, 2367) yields 0.27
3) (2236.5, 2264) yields 0.45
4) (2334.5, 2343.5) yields 3.60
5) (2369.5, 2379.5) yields 0.08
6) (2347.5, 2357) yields 1.33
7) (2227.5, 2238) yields 0.26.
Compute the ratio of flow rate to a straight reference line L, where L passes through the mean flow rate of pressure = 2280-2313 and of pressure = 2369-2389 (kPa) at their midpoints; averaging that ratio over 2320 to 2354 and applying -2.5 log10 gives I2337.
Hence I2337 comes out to 0.25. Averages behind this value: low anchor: 121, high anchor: 131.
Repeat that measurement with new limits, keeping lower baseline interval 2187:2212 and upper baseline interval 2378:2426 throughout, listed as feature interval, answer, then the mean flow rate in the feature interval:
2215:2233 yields 0.079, 91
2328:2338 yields 0.246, 97.7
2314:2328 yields -0.057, 126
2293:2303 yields -0.054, 121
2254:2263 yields 0.066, 99.5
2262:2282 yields 0.013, 108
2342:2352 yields 0.374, 89.3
